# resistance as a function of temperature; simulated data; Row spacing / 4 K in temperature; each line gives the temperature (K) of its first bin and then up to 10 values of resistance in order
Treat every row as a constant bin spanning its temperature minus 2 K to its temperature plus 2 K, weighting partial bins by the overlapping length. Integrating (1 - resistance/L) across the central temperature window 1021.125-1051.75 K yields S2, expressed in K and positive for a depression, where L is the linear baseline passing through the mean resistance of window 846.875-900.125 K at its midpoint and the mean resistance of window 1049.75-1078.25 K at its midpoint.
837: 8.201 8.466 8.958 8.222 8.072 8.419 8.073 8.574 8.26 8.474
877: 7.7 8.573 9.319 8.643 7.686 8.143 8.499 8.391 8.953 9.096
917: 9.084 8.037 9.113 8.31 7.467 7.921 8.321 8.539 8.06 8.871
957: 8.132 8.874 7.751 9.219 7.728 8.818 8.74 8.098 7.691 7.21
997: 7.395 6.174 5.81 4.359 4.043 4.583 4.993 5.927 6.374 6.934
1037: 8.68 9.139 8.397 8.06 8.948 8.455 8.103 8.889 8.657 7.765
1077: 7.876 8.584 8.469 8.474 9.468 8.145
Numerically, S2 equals 3.2 K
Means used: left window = 8.33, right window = 8.38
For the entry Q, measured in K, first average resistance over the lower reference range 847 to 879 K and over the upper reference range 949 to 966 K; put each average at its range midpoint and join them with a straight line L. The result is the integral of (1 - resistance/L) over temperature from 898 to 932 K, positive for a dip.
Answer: -1.27 K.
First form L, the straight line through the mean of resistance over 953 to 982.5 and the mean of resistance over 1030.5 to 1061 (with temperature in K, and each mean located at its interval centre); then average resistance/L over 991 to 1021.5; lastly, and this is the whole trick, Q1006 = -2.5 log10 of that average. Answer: 0.44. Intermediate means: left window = 8.49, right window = 8.32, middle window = 5.6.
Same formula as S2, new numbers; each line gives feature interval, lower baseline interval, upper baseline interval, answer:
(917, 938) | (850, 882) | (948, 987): 0.25 K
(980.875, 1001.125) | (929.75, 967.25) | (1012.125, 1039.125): -1.57 K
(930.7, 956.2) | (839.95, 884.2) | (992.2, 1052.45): -2.52 K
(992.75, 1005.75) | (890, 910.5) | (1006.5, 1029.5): -2.67 K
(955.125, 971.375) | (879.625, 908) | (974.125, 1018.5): -2.75 K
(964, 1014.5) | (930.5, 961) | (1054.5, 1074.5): 6.80 K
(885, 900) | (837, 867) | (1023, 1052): -0.18 K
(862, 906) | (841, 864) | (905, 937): 0.32 K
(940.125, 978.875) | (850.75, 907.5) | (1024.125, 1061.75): -1.32 K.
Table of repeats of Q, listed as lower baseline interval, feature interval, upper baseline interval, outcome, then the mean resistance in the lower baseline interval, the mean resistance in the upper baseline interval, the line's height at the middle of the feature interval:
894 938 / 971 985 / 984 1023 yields -3.53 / 8.45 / 5.98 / 6.7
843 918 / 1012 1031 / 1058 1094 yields 7.22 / 8.47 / 8.45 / 8.45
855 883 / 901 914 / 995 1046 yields -1.58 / 8.3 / 6.33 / 7.8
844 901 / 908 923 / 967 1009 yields -1.36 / 8.36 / 7.53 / 8.05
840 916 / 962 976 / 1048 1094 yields 0.23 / 8.46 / 8.47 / 8.46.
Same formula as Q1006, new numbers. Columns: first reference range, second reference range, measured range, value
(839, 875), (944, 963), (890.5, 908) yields 0.026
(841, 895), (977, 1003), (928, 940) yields 0.012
